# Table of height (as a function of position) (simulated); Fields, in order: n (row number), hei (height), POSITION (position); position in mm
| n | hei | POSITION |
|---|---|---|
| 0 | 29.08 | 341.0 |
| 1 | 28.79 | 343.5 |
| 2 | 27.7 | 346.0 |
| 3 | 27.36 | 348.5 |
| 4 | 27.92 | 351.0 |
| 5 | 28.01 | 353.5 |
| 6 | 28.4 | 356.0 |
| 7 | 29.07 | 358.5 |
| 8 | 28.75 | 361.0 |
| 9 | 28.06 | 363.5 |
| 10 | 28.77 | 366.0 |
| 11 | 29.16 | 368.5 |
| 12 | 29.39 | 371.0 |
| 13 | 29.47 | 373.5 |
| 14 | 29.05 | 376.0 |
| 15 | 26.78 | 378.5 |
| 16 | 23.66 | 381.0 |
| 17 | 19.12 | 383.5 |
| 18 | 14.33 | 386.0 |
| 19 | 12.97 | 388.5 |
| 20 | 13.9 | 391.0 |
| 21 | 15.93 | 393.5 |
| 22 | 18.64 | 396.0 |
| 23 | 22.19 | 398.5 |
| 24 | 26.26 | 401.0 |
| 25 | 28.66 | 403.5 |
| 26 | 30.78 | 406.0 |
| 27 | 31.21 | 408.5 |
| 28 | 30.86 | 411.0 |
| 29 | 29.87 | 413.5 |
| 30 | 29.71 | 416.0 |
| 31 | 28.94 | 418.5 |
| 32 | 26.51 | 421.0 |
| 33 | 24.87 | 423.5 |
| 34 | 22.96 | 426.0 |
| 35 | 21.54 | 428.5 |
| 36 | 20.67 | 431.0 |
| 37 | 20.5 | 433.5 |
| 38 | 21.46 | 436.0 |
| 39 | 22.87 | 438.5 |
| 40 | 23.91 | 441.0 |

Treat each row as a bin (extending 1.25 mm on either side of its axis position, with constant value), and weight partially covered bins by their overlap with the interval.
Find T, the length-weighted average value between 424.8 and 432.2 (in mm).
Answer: 21.7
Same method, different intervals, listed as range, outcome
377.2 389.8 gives 19.4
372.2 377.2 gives 29.3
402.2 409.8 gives 30.2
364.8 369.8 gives 29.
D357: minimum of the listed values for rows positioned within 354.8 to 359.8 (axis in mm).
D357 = 28.4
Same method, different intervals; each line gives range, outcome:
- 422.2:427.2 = 22.96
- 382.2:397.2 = 12.97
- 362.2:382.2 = 23.66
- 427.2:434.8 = 20.5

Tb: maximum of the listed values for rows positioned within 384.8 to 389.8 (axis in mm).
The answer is 14.33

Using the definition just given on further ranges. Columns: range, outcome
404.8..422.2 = 31.21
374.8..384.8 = 29.05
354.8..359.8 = 29.07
